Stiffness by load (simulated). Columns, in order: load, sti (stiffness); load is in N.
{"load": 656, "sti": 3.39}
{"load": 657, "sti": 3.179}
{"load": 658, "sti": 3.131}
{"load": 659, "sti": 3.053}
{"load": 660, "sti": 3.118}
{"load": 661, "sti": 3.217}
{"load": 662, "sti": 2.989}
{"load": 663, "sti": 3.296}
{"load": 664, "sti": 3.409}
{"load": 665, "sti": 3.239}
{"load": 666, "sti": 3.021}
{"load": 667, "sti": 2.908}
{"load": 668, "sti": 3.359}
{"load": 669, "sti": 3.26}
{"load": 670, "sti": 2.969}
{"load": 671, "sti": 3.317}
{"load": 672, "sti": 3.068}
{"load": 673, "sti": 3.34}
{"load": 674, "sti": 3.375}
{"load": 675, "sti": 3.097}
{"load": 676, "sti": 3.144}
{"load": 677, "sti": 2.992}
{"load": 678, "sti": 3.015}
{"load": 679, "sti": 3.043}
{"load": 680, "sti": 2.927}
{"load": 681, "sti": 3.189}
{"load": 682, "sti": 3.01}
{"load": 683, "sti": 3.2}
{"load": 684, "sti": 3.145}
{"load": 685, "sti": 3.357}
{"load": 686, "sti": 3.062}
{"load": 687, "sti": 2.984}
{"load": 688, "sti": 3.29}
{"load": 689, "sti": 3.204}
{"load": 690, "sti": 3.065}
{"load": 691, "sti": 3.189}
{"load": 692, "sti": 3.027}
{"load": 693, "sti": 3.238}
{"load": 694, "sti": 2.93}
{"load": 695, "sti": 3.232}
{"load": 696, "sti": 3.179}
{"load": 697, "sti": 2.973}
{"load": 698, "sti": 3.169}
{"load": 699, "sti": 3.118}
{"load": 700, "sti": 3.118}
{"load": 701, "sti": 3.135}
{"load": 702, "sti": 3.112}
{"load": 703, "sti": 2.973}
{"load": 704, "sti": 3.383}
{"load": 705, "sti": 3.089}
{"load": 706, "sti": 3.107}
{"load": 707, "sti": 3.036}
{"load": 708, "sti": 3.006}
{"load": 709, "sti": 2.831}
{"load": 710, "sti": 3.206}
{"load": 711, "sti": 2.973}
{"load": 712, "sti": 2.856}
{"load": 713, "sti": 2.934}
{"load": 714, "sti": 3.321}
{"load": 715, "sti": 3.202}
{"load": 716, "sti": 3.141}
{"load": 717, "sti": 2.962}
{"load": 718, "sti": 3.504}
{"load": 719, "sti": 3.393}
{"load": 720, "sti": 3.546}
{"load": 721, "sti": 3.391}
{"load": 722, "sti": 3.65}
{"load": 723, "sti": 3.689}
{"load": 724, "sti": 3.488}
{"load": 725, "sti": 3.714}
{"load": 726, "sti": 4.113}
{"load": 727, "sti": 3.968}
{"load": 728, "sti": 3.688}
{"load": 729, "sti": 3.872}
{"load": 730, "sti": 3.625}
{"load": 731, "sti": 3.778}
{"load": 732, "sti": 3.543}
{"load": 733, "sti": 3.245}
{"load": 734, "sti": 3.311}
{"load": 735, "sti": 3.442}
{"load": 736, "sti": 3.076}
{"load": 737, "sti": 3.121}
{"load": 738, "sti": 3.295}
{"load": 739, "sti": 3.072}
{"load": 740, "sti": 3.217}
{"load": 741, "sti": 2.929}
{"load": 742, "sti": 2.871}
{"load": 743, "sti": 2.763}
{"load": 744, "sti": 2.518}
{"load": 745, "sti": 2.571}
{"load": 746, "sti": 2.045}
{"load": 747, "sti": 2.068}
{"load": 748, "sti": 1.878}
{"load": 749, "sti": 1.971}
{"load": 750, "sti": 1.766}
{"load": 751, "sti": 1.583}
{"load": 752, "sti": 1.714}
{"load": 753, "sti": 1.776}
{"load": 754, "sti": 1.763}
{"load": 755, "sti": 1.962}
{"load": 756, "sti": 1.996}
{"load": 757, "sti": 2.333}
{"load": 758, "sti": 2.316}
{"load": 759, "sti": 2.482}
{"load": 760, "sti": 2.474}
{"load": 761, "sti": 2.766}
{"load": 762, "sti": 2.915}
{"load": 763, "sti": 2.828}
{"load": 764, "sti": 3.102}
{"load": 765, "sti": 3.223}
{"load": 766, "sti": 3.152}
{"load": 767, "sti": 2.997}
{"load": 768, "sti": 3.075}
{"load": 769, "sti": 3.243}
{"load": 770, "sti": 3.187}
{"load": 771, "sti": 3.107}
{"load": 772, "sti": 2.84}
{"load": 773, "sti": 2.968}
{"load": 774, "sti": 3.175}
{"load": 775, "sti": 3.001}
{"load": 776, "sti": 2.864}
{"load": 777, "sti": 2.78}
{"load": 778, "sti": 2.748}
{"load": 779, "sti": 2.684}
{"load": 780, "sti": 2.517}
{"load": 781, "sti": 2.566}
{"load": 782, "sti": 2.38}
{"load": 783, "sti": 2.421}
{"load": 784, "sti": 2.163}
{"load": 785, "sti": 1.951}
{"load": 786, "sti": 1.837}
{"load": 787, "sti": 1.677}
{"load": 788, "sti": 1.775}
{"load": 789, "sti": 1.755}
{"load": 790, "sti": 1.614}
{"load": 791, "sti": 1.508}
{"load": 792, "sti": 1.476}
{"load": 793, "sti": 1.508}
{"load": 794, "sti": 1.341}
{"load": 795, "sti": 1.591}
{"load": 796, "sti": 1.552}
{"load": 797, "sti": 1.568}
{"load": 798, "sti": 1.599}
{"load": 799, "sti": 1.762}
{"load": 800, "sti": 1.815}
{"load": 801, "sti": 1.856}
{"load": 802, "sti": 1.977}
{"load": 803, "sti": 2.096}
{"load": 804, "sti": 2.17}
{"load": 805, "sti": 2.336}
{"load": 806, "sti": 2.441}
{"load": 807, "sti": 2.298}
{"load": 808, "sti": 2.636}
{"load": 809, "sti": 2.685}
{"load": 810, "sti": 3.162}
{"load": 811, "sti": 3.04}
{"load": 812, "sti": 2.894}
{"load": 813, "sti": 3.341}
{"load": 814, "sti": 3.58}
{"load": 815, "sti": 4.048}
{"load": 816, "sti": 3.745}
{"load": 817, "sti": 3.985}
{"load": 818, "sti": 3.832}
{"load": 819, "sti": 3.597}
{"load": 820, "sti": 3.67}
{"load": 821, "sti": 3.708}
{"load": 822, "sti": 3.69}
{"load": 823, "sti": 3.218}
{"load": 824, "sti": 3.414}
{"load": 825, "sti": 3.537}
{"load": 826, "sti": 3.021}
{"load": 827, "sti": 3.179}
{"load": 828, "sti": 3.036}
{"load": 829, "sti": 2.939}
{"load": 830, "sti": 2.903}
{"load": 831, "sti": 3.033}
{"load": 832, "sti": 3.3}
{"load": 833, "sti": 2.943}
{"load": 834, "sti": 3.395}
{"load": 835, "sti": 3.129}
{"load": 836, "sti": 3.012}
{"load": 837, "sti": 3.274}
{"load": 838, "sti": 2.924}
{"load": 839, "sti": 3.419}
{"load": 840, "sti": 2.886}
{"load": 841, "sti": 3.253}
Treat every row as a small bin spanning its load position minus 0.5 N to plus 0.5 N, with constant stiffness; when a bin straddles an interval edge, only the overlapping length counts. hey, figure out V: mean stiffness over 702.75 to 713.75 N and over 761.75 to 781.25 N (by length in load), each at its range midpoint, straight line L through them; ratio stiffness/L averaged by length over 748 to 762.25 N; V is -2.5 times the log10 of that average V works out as 0.37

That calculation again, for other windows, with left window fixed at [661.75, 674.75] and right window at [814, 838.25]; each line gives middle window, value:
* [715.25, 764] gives 0.13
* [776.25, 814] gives 0.46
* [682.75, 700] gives 0.03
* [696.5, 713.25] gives 0.06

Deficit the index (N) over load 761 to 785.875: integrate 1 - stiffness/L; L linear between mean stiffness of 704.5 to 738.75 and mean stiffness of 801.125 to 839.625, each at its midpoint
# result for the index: 3.2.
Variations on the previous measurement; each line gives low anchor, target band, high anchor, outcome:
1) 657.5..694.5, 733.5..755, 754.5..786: 2.5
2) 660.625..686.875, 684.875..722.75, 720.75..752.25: -0.7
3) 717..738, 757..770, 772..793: -0.8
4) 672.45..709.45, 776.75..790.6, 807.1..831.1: 4.5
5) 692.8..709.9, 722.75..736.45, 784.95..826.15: -3.1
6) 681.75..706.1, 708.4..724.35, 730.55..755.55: -2.0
